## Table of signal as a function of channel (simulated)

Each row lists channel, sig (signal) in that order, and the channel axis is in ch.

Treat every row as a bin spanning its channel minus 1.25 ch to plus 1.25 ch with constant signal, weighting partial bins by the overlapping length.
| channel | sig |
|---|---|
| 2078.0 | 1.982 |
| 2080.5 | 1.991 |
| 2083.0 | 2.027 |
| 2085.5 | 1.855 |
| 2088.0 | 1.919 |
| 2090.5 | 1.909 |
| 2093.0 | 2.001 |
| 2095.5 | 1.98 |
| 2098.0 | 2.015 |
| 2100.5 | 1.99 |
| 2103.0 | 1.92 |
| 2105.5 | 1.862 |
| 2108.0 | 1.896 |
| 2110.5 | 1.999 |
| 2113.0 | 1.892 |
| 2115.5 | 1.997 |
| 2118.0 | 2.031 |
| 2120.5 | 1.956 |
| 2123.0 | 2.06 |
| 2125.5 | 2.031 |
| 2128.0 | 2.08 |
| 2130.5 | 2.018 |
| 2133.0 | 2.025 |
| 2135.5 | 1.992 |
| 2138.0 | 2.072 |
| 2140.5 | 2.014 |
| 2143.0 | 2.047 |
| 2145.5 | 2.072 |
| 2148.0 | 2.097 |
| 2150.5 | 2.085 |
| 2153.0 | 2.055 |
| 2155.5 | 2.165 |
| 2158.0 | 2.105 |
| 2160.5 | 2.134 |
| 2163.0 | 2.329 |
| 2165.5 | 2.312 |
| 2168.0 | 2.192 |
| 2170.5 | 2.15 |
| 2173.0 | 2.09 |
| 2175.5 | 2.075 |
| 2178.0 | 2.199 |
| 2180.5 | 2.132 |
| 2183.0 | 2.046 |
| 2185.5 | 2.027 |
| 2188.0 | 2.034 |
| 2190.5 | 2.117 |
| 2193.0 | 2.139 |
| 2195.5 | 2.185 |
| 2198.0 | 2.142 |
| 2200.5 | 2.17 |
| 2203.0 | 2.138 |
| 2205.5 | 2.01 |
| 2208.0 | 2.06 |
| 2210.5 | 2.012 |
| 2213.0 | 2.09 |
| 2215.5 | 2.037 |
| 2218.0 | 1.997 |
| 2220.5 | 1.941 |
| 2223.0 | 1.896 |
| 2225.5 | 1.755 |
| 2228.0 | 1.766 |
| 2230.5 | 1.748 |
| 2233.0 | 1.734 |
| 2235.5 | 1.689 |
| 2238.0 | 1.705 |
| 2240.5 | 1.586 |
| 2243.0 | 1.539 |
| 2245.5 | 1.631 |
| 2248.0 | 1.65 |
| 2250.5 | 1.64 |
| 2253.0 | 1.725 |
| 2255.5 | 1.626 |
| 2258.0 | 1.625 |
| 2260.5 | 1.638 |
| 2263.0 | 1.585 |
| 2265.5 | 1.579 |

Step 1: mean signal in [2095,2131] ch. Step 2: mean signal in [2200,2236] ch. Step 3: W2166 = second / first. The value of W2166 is 0.98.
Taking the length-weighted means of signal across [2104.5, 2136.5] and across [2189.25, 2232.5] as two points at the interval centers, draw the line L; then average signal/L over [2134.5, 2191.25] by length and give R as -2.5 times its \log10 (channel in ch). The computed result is -0.06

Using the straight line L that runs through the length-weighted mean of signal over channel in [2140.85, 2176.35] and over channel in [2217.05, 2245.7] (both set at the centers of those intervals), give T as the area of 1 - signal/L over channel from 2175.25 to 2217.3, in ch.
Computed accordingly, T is -3.5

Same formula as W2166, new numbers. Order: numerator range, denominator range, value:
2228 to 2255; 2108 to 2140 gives 0.83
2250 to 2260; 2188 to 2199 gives 0.78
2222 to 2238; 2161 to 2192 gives 0.82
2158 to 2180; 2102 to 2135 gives 1.10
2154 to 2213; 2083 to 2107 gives 1.09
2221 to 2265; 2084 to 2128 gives 0.86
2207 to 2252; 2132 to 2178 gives 0.85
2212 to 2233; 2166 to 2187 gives 0.89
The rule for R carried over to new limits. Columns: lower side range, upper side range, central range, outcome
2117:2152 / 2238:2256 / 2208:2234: -0.11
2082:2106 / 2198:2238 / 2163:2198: -0.11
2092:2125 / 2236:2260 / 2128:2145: -0.07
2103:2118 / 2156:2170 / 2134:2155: 0.03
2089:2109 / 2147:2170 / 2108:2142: 0.02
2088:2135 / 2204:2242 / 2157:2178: -0.13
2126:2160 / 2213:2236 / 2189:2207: -0.11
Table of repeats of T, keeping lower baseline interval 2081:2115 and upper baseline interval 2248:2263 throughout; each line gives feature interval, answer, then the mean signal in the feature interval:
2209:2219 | -1.8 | 2.04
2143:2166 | -3.8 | 2.14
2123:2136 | -1.0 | 2.03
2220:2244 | -0.6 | 1.73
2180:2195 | -2.6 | 2.09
